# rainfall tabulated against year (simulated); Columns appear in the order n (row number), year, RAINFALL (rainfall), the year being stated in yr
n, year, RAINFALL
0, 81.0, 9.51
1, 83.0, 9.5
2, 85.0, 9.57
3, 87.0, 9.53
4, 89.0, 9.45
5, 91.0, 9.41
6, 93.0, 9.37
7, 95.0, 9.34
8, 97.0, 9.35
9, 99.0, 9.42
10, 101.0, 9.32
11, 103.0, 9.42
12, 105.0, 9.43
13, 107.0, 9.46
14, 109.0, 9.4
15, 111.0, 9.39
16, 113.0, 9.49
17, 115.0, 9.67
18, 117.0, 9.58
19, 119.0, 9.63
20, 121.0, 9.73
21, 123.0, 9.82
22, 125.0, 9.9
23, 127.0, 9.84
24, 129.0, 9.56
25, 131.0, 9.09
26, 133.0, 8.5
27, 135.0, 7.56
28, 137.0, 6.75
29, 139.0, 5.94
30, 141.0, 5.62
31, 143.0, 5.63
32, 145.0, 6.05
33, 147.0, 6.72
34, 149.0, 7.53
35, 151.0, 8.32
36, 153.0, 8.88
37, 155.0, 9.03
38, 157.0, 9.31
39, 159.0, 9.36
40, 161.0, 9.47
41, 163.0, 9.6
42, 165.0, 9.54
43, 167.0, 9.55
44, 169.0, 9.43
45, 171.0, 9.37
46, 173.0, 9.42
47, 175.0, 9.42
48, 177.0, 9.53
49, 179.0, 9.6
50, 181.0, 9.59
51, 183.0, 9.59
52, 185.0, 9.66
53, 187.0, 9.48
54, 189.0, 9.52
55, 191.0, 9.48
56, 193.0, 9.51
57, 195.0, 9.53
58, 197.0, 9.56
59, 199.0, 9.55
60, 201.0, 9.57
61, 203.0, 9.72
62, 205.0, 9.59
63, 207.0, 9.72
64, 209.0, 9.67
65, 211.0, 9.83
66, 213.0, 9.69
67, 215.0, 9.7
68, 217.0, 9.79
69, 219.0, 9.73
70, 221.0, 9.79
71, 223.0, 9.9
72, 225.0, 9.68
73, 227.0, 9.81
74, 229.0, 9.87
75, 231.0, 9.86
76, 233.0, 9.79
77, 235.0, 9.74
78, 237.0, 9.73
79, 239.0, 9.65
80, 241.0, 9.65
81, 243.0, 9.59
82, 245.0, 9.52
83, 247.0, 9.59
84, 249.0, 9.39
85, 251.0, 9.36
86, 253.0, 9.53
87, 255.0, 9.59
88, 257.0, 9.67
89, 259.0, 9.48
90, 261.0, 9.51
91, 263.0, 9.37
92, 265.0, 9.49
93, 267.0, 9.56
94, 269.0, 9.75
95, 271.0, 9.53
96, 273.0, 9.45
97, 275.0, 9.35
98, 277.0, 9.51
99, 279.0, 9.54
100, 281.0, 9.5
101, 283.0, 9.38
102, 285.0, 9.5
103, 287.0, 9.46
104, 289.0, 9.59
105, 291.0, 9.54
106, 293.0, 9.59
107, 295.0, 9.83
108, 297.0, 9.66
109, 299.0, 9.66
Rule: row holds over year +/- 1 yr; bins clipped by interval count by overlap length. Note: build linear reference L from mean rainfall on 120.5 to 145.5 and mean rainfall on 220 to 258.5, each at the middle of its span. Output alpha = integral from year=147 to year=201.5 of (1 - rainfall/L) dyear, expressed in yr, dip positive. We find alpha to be -4.1 yr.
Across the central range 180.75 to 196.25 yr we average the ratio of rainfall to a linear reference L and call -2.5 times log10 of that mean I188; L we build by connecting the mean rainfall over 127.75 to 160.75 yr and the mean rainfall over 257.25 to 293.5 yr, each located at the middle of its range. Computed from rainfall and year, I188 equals -0.14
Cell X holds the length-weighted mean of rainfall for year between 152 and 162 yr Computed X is 9.21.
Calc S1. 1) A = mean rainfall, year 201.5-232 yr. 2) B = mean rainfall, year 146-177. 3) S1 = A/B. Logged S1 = 1.1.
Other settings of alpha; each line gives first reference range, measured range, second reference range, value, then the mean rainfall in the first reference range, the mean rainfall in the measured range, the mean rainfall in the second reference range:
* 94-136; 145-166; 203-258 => 1.86 yr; 9.38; 8.65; 9.68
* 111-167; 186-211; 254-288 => -1.67 yr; 8.56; 9.59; 9.51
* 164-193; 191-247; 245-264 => -1.07 yr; 9.51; 9.69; 9.5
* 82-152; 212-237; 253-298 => -1.32 yr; 8.75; 9.78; 9.54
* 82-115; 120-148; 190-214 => 4.68 yr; 9.44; 7.91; 9.62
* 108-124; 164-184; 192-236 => 0.32 yr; 9.59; 9.5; 9.71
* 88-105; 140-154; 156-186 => 3.70 yr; 9.39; 6.96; 9.5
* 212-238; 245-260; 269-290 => 0.18 yr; 9.78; 9.52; 9.49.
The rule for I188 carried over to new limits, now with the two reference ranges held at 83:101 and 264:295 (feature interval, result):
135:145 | 0.467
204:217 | -0.025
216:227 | -0.032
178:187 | -0.014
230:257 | -0.012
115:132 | -0.023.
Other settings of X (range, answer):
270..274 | 9.49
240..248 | 9.59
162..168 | 9.56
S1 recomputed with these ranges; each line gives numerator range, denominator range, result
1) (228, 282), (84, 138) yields 1.03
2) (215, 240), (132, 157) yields 1.34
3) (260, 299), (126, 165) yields 1.18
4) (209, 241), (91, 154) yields 1.13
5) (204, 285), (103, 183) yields 1.09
